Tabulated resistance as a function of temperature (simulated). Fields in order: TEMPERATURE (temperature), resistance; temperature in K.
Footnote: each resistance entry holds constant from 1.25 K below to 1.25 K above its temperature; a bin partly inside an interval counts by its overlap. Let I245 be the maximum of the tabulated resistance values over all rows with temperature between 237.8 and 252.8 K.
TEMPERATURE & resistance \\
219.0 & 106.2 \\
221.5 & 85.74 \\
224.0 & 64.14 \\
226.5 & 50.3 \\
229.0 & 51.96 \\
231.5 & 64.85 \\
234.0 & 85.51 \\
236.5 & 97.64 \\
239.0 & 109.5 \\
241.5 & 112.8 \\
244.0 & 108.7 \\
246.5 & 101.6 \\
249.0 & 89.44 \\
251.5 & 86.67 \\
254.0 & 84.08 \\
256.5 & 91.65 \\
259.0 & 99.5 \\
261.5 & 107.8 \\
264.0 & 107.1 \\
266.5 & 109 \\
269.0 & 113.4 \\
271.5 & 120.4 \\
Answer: 112.8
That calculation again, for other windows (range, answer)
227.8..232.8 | 64.85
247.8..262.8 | 107.8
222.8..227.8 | 64.14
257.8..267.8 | 109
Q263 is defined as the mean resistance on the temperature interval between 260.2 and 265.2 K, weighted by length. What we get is 107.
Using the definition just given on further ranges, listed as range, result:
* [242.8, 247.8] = 105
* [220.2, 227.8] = 66.9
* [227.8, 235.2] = 67.4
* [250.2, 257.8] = 87.6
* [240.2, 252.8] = 99.8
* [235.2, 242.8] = 107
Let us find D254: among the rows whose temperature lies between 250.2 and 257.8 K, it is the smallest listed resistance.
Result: 84.08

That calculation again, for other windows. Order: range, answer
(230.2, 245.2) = 64.85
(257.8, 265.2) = 99.5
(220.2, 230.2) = 50.3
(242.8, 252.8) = 86.67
